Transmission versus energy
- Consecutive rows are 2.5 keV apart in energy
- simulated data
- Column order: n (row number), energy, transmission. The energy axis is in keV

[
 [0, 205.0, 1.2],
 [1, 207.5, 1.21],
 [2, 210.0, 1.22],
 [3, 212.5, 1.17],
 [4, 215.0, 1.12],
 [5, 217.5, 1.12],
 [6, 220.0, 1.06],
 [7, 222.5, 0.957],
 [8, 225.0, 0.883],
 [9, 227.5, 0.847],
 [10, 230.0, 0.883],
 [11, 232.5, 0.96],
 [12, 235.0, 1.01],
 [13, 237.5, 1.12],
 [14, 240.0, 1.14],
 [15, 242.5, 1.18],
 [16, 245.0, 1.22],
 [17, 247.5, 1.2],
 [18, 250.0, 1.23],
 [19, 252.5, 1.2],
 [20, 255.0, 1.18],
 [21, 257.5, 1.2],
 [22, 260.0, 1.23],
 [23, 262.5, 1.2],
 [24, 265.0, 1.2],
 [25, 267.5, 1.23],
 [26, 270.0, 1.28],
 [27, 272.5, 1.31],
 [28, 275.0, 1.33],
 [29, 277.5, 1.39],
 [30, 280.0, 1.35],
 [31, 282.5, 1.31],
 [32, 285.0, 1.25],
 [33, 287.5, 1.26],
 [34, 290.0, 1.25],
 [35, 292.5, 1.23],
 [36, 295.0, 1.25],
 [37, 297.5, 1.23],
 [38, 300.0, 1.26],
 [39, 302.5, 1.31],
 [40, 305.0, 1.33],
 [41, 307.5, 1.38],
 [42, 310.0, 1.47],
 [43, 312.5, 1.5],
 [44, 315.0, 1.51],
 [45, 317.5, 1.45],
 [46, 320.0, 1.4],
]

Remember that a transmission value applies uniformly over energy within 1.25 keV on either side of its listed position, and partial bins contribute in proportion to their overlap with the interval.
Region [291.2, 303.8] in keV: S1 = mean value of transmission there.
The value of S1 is 1.26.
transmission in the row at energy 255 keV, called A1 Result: 1.18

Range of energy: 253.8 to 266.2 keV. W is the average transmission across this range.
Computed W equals 1.2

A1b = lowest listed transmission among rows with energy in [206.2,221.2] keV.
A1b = 1.06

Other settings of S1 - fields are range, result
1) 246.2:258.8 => 1.2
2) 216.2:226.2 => 1.01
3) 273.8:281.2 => 1.36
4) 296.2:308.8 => 1.3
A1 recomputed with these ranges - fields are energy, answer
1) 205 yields 1.2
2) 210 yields 1.22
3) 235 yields 1.01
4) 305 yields 1.33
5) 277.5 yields 1.39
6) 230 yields 0.883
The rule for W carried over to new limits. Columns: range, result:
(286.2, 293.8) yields 1.25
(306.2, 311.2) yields 1.42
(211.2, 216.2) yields 1.15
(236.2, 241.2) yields 1.13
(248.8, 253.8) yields 1.21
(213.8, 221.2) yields 1.1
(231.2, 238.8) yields 1.03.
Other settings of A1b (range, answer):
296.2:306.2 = 1.23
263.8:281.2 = 1.2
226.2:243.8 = 0.847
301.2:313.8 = 1.31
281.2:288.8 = 1.25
